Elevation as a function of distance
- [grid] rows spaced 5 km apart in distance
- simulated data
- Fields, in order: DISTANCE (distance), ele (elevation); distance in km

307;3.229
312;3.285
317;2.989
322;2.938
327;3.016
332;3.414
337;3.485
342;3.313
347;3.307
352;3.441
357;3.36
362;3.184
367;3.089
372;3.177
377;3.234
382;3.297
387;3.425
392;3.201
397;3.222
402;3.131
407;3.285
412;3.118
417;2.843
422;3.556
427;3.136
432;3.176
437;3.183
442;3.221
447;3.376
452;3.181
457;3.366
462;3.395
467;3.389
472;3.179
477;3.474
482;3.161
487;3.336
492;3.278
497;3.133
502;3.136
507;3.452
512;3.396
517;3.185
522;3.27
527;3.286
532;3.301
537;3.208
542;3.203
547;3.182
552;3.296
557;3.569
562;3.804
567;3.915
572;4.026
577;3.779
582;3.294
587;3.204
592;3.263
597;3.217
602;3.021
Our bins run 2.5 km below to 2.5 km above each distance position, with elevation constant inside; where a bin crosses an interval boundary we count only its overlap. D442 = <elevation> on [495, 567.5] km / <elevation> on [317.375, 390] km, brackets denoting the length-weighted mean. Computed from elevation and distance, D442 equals 1.0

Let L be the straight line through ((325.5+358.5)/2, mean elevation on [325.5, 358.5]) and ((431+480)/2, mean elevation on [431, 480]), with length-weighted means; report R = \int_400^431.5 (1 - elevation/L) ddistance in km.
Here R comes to 1.27 km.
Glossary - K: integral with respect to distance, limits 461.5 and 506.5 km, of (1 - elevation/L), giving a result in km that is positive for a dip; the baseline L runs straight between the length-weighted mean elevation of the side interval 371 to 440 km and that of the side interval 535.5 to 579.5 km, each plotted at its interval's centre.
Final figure 1.5 km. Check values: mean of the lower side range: 3.21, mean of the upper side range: 3.56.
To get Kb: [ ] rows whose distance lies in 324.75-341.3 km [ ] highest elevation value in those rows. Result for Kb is 3.485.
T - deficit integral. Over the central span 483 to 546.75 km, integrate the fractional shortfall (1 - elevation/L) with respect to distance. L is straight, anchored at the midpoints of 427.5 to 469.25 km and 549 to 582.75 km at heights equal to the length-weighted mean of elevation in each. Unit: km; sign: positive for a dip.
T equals 4.46 km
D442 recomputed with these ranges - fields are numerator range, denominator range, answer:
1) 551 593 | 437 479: 1.08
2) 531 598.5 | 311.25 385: 1.07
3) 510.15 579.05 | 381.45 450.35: 1.07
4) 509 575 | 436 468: 1.04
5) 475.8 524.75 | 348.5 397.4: 1.00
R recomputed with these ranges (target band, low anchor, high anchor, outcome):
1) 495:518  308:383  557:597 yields 1.39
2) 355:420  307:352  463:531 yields 1.02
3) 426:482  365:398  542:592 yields 1.24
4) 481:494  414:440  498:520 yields -0.06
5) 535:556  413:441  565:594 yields 1.46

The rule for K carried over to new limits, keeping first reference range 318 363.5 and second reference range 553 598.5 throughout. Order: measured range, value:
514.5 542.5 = 2.06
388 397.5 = 0.25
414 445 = 1.74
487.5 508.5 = 1.31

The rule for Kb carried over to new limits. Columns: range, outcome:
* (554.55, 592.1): 4.026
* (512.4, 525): 3.27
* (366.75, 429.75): 3.556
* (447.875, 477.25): 3.474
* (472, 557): 3.569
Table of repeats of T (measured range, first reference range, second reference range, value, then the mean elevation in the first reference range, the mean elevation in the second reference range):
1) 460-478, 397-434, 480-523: -0.7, 3.18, 3.26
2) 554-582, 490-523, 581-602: -4.6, 3.26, 3.21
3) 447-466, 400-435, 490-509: -0.7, 3.18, 3.24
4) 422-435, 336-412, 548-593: 0.5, 3.27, 3.57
